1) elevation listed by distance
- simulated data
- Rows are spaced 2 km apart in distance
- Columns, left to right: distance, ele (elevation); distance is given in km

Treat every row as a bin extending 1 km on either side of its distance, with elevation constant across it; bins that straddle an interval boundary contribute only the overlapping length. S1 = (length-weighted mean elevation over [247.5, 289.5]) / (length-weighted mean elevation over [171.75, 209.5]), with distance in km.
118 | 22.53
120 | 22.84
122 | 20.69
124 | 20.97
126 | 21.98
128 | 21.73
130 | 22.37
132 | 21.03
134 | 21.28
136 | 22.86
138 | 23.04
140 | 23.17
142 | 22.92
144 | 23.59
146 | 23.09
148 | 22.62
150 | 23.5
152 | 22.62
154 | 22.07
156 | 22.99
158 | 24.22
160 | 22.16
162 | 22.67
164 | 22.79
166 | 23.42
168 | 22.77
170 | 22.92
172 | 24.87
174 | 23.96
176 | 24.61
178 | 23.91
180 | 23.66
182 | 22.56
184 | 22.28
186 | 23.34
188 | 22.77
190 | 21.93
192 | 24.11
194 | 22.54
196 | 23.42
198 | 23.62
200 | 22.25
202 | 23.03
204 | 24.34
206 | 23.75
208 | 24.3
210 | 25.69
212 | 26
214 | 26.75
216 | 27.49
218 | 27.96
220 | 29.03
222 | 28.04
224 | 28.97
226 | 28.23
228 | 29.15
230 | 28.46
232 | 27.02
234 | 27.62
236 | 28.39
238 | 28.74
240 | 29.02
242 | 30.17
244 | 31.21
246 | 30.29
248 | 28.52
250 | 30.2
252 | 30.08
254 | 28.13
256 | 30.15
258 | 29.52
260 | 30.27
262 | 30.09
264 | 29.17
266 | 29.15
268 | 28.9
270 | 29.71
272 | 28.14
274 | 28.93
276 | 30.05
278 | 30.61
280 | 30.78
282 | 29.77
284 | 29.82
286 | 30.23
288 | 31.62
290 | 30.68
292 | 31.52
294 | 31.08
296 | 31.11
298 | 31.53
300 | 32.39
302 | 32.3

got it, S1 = 1.27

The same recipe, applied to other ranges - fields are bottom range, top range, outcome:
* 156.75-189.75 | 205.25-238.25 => 1.18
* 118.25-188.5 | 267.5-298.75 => 1.33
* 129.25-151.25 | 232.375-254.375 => 1.29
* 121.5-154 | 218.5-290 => 1.31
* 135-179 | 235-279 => 1.27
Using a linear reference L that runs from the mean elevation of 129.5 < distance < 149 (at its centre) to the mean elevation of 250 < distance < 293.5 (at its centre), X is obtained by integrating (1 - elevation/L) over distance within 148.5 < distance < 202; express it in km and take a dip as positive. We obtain 3.1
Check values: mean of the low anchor 22.6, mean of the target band 23.1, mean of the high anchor 29.9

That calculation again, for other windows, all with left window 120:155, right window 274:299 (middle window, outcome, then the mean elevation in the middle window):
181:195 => 1.3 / 22.8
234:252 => -0.8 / 29.5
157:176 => 0.5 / 23.4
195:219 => 1.2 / 24.9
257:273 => 0.0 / 29.4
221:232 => -0.5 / 28.4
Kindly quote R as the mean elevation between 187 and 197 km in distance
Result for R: 23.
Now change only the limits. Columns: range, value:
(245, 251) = 29.7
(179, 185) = 22.8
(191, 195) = 23.3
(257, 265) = 29.8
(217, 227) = 28.4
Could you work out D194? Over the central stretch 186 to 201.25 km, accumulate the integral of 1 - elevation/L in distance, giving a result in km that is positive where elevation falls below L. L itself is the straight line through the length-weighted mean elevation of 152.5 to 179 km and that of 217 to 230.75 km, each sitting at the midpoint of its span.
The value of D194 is 1.7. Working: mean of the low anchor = 23.3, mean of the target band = 23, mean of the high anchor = 28.6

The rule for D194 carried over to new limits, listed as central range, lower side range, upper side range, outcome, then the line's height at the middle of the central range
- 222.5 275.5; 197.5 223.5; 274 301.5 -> -1.8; 28.2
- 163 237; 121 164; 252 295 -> 2.1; 25.7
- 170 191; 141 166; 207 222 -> 1.1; 24.7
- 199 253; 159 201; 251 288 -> -2.1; 26.5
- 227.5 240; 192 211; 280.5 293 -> -0.9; 26.3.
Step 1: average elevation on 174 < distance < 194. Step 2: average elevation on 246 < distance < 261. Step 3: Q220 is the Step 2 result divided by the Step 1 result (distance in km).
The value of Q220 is 1.27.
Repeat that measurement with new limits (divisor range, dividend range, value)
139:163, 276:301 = 1.35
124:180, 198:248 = 1.19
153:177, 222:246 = 1.24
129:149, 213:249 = 1.27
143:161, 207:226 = 1.18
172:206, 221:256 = 1.24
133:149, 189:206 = 1.02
